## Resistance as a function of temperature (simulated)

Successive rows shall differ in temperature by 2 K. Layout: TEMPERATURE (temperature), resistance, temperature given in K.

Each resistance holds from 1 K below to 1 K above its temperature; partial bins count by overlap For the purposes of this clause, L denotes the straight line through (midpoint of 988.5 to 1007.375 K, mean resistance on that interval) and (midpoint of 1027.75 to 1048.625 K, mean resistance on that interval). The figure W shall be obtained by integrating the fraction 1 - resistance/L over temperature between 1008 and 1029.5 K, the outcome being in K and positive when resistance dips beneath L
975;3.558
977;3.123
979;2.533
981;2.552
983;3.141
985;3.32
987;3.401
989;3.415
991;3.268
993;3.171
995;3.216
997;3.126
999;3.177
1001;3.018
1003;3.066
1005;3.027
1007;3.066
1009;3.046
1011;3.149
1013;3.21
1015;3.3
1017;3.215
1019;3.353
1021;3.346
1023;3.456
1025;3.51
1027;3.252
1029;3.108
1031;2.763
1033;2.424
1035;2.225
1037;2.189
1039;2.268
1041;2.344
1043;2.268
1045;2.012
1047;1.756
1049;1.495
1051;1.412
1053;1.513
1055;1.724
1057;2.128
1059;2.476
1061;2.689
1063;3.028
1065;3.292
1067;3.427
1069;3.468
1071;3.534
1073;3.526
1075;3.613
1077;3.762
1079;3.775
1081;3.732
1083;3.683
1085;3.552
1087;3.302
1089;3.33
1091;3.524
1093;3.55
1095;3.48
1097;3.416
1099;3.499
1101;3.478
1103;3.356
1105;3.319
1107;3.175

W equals -4.4 K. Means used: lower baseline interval 3.15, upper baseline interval 2.32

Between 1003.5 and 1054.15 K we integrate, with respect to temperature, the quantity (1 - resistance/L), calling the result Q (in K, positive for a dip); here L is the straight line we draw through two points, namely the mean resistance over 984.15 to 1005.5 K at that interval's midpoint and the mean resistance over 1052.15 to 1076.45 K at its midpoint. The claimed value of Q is 6.5 K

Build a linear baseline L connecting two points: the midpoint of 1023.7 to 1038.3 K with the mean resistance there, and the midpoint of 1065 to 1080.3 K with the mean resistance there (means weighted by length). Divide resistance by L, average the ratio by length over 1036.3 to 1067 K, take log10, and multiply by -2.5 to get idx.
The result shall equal 0.40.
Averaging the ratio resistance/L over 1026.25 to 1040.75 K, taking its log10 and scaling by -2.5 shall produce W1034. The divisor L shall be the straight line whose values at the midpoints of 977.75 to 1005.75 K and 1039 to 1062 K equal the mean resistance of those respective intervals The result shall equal -0.11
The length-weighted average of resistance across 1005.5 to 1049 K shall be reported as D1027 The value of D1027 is 2.79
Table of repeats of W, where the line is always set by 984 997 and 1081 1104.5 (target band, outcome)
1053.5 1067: 3.3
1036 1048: 4.4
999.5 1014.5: 1.0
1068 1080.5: -0.6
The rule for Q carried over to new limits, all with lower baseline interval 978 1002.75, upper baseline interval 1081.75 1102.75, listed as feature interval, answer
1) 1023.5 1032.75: 0.4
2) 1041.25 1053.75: 5.8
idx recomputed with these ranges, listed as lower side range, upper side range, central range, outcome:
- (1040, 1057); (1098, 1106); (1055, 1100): -0.23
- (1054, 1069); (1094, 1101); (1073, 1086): -0.19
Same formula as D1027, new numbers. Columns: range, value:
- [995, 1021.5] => 3.16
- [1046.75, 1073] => 2.52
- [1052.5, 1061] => 2.07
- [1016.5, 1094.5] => 2.9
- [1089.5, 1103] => 3.48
